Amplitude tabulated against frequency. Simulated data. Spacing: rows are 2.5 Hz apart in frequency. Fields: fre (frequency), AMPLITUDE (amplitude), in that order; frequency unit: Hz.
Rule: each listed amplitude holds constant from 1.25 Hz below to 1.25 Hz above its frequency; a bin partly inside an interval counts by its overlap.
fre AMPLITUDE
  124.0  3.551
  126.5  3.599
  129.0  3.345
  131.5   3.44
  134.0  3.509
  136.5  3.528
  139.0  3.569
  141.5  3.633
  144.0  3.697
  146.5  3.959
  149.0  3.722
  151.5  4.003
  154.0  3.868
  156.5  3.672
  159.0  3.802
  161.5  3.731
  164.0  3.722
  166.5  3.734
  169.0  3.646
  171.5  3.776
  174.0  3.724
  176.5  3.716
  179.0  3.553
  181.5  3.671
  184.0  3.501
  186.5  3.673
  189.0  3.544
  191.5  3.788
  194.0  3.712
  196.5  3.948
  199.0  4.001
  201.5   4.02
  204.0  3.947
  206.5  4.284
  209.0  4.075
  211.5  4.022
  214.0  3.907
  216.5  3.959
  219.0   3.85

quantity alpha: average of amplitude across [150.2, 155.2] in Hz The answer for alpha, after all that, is 3.93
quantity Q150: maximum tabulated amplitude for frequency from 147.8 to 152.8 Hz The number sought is 4.003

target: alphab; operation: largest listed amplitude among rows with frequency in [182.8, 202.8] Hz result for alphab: 4.02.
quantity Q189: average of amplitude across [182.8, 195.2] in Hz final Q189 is 3.64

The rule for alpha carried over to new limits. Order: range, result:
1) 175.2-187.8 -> 3.62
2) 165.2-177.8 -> 3.72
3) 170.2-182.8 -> 3.69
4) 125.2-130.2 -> 3.47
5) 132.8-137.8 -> 3.52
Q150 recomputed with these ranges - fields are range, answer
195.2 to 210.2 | 4.284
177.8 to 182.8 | 3.671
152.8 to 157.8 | 3.868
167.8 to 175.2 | 3.776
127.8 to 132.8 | 3.44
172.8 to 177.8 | 3.724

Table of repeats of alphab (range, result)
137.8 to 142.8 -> 3.633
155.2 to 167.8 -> 3.802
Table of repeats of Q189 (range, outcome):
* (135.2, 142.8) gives 3.58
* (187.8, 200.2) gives 3.8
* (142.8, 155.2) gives 3.85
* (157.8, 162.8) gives 3.77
